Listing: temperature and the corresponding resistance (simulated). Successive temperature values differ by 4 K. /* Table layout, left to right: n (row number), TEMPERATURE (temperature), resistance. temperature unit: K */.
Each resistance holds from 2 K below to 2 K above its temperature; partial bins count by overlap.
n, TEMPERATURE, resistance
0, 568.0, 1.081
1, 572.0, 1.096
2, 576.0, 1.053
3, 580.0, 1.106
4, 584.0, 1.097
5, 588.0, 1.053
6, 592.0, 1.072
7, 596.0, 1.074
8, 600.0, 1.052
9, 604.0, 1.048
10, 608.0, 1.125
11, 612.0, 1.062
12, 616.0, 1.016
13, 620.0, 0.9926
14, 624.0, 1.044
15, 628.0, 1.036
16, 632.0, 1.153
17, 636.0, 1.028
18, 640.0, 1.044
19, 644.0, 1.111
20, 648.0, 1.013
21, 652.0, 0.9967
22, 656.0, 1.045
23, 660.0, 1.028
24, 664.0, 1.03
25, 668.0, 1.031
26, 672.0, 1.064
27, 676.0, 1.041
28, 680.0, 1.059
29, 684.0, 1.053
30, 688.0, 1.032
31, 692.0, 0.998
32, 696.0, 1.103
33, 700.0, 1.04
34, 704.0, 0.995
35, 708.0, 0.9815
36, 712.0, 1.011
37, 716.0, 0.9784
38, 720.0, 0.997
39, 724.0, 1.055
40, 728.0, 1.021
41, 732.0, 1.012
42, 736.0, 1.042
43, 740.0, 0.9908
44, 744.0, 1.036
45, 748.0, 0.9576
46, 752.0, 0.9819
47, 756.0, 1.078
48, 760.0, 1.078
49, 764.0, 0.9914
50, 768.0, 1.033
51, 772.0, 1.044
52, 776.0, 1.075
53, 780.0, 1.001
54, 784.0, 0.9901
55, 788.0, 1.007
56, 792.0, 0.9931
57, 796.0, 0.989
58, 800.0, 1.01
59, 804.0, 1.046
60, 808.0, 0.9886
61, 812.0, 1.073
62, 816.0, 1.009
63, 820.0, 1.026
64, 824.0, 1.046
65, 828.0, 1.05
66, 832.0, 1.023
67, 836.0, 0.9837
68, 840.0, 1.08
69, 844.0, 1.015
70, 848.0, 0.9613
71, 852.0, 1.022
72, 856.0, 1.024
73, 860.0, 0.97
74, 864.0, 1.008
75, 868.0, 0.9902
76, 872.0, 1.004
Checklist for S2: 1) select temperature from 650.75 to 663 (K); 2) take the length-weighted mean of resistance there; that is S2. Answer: 1.03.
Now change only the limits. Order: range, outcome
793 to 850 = 1.02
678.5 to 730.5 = 1.02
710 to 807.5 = 1.02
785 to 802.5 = 1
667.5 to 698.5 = 1.05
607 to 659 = 1.05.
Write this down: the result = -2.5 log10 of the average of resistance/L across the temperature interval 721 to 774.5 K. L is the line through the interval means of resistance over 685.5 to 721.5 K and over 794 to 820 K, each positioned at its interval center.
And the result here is -0.008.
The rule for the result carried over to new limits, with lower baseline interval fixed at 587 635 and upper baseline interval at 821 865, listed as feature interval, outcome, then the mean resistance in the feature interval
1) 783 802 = 0.03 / 0.998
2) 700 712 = 0.04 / 1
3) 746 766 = 0.02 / 1.02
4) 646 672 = 0.03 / 1.03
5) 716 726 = 0.02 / 1.02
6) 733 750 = 0.03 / 1.01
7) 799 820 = 0.00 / 1.03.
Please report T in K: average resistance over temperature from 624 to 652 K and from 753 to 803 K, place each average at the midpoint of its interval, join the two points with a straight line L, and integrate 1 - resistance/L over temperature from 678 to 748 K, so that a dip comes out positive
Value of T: 1.2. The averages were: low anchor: 1.06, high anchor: 1.02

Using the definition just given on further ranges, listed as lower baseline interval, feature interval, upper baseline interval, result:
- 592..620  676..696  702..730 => -0.45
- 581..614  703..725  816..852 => 1.00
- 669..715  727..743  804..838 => 0.21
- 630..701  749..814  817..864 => 0.34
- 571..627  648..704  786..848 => 0.55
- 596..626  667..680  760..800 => -0.13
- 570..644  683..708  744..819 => 0.25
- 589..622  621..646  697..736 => -0.51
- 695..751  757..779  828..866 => -0.67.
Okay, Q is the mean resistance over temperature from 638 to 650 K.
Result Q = 1.06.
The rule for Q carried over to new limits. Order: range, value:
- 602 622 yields 1.05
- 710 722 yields 0.995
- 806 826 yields 1.03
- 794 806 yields 1.01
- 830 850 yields 1.01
